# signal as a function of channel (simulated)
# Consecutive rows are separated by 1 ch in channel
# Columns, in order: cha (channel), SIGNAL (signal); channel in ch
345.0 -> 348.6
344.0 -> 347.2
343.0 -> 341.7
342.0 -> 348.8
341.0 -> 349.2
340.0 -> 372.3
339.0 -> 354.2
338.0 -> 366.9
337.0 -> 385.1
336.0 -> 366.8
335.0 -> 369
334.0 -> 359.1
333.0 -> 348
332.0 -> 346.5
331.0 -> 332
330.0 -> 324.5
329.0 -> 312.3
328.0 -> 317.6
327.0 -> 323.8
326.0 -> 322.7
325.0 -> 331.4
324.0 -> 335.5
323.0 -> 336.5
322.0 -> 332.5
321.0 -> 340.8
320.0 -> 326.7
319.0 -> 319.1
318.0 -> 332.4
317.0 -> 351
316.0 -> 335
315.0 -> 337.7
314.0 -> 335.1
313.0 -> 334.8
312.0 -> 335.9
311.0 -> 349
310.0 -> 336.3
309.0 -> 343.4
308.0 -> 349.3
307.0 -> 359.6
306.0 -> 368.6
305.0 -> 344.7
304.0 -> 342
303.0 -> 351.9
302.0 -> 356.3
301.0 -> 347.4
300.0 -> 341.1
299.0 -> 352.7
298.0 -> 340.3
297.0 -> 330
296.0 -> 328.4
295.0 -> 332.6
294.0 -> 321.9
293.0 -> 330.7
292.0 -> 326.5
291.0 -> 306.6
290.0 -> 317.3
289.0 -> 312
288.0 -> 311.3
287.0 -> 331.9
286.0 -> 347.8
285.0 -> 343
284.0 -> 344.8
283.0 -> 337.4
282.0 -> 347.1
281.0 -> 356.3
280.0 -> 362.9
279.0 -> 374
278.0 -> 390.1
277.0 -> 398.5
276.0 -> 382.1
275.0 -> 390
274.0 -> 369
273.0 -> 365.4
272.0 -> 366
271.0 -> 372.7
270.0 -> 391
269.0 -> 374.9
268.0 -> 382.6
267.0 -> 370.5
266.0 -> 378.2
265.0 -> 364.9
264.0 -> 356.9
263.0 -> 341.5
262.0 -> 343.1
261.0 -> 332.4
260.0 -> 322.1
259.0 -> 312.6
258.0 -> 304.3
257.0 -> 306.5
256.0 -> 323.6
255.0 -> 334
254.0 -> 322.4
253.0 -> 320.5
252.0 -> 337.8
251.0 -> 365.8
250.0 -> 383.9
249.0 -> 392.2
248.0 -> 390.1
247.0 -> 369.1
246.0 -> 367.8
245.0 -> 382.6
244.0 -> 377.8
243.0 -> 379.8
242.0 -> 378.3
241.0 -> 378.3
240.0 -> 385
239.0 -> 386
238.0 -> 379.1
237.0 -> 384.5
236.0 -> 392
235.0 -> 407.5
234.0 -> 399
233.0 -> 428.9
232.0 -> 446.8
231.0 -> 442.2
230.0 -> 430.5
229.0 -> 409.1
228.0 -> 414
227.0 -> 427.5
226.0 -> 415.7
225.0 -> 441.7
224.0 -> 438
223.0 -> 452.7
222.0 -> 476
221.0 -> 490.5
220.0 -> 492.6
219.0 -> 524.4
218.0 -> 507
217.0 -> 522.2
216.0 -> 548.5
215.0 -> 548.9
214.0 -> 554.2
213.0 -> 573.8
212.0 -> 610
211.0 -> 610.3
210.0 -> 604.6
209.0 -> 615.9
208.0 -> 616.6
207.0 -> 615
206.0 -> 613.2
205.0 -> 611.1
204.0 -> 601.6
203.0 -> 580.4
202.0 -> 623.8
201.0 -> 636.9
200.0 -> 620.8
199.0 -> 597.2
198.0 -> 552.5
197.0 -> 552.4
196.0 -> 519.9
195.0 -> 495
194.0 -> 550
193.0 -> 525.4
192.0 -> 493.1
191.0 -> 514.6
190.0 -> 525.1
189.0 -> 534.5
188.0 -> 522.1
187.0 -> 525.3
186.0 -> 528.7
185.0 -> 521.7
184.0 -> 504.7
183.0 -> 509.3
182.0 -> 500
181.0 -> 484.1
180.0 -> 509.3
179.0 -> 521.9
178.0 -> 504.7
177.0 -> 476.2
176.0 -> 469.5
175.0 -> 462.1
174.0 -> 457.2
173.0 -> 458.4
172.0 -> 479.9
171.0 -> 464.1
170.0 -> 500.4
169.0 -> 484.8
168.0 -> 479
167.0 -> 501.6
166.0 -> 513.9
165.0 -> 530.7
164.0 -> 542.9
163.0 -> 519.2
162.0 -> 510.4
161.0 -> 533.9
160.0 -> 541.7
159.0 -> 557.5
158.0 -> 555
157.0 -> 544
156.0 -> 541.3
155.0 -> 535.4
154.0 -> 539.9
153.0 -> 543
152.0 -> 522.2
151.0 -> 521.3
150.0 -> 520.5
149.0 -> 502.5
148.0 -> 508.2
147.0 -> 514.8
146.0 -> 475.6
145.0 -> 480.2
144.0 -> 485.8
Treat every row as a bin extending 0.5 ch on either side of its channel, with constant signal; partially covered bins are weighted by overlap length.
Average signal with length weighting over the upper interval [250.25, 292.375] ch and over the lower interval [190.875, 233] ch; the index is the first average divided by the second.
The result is 0.66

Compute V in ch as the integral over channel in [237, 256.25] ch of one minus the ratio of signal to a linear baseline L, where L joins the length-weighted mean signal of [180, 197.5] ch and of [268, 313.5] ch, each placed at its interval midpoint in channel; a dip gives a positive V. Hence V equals 2.5 ch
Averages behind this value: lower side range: 518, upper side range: 350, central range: 367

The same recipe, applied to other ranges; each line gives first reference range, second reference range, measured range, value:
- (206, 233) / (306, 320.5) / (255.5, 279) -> 3.5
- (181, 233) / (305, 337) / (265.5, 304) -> 4.6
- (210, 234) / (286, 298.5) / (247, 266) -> 3.0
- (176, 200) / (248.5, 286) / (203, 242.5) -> -3.2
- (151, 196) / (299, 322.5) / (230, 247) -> 1.5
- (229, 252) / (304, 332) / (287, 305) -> 1.0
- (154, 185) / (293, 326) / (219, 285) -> 4.3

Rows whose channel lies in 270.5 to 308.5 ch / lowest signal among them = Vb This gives 306.6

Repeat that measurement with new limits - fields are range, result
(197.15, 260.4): 304.3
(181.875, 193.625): 493.1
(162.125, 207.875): 457.2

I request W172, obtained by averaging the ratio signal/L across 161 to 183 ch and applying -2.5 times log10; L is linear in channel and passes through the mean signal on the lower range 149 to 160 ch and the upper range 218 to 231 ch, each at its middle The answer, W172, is 0.04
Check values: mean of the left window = 537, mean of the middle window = 495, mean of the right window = 453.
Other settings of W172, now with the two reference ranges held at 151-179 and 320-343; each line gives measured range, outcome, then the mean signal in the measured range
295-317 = 0.078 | 344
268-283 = 0.075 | 373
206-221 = -0.221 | 566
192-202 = -0.173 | 561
